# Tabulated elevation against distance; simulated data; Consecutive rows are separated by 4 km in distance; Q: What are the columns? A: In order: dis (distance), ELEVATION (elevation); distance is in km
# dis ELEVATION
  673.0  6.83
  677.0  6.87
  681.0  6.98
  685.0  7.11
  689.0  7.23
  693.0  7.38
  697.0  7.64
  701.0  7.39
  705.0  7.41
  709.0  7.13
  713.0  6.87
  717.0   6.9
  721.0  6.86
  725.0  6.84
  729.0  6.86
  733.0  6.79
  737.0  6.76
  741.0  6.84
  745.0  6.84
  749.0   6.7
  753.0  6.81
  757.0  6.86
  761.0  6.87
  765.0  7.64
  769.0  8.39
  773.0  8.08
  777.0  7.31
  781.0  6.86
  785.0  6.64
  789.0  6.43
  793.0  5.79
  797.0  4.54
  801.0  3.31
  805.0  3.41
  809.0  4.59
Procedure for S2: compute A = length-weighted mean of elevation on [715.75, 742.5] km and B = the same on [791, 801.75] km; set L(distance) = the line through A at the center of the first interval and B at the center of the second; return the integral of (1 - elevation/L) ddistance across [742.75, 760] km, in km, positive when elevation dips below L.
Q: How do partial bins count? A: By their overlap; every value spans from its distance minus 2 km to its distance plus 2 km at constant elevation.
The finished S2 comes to -1.94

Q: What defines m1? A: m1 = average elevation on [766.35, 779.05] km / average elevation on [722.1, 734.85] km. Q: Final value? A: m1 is 1.16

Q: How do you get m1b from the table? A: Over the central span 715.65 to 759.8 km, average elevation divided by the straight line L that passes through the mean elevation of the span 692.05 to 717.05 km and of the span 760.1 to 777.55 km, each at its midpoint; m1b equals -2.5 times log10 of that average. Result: 0.104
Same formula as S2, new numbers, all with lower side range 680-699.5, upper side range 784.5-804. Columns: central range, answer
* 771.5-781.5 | -3.56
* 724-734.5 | -0.57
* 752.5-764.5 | -2.20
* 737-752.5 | -1.60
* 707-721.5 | -0.36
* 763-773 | -4.15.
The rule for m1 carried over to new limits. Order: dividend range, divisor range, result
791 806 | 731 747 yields 0.63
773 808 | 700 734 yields 0.81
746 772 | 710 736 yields 1.05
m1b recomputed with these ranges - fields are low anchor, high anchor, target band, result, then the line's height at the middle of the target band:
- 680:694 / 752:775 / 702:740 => 0.055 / 7.31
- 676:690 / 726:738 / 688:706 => -0.067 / 6.98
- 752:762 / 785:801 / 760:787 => -0.195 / 6.2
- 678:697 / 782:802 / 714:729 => -0.034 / 6.66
